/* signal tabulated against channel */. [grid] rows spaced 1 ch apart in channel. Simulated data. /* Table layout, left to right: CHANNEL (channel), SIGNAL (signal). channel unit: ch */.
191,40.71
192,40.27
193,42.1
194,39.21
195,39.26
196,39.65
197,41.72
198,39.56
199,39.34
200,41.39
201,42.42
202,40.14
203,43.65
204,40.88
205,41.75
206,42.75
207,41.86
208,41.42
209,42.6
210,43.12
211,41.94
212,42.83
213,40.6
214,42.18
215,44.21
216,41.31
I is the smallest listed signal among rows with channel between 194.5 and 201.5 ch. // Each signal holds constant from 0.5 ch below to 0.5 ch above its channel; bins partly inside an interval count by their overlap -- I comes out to 39.26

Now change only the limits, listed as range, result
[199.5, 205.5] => 40.14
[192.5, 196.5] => 39.21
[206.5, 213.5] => 40.6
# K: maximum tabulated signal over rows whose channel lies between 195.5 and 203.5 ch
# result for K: 43.65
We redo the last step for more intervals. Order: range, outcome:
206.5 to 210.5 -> 43.12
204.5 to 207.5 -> 42.75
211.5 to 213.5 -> 42.83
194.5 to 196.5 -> 39.65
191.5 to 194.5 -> 42.1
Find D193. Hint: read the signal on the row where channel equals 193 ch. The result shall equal 42.1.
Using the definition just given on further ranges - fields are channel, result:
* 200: 41.39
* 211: 41.94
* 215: 44.21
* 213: 40.6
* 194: 39.21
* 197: 41.72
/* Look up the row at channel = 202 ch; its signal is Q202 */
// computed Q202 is 40.14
